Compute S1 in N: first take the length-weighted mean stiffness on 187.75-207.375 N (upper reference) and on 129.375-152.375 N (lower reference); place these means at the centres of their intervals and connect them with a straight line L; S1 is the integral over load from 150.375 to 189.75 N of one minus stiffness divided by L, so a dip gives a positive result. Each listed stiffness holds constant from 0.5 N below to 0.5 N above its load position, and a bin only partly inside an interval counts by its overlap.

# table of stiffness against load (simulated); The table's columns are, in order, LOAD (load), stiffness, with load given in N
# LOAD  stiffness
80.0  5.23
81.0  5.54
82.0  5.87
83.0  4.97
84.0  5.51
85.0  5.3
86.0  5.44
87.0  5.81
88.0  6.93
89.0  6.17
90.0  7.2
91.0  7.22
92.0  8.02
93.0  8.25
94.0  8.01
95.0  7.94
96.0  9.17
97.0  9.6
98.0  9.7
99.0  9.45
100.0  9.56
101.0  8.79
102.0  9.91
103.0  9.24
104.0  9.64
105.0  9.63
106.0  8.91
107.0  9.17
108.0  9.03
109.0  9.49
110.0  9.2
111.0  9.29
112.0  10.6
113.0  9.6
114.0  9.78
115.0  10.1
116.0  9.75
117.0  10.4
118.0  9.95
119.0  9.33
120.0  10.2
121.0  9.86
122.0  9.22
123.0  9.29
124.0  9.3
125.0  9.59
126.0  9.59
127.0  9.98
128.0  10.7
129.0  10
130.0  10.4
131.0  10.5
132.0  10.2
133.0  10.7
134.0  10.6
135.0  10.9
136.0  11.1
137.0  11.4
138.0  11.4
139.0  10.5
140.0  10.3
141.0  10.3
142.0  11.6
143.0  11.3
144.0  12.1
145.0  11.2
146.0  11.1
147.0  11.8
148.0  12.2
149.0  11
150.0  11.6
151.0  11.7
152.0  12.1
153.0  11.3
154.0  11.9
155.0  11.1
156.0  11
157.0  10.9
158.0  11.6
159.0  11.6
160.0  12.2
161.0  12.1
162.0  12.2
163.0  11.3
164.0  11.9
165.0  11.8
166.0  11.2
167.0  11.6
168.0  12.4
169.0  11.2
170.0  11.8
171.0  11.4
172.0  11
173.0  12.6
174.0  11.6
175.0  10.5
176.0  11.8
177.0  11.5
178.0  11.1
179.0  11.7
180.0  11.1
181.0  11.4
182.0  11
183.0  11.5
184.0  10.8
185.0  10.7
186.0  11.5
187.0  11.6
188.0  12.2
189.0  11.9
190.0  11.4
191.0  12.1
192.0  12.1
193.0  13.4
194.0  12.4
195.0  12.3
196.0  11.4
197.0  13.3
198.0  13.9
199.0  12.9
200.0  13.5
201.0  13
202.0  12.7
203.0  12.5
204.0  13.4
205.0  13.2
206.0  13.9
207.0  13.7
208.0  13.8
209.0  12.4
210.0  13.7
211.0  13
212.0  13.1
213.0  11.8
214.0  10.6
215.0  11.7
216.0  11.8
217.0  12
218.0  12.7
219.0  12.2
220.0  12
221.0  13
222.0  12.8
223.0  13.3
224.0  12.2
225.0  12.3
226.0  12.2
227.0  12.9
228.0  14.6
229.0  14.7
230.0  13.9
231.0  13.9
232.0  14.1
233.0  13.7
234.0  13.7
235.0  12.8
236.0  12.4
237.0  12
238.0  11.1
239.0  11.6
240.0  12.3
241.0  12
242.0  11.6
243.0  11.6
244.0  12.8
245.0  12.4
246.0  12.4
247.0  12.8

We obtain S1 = 1.4 N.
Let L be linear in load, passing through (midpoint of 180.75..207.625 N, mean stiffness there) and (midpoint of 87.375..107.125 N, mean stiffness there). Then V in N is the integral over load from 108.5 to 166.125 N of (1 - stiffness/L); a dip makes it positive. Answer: -3.29 N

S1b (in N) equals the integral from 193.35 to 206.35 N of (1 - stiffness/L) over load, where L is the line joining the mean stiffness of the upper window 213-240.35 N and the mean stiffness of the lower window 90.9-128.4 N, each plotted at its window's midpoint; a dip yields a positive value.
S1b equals -1.1 N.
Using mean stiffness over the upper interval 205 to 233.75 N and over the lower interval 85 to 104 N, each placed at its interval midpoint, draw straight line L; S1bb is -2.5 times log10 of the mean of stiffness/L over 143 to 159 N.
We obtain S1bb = -0.122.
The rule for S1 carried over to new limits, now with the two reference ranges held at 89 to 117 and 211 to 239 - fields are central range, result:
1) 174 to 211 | -1.6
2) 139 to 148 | -0.8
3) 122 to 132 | -0.1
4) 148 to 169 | -1.7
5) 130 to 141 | -0.7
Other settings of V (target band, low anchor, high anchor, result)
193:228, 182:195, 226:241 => -0.9 N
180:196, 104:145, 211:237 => 0.2 N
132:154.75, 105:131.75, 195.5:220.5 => -1.5 N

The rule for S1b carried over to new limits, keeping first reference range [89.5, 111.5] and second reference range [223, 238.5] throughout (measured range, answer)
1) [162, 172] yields -0.5 N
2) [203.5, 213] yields -0.7 N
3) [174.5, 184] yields 0.2 N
